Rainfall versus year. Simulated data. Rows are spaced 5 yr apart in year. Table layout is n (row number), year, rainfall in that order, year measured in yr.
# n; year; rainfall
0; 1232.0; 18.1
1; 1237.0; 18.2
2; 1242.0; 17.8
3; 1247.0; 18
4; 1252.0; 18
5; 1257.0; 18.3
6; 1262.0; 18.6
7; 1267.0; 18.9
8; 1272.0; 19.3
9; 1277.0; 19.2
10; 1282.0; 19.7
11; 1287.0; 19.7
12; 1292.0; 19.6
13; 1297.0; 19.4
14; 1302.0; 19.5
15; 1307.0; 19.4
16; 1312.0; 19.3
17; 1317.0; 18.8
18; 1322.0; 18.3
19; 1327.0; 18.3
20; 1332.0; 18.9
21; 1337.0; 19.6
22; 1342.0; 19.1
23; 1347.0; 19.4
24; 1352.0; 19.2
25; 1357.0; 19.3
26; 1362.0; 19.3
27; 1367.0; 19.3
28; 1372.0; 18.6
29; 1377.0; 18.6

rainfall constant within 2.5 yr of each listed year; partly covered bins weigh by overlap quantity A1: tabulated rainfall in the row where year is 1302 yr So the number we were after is 19.5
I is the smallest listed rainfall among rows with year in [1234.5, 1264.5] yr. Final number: 17.8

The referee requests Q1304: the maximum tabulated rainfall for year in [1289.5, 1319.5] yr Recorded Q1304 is 19.6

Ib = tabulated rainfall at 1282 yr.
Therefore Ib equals 19.7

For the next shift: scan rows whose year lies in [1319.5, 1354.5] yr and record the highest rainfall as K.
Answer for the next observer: 19.6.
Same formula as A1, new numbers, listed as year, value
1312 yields 19.3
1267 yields 18.9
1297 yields 19.4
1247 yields 18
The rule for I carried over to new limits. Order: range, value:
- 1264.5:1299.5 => 18.9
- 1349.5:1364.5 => 19.2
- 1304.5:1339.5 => 18.3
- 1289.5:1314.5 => 19.3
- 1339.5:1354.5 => 19.1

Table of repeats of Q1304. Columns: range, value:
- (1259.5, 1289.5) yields 19.7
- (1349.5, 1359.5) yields 19.3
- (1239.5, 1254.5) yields 18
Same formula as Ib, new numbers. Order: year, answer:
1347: 19.4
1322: 18.3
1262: 18.6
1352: 19.2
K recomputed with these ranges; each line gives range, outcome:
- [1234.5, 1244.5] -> 18.2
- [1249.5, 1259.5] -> 18.3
